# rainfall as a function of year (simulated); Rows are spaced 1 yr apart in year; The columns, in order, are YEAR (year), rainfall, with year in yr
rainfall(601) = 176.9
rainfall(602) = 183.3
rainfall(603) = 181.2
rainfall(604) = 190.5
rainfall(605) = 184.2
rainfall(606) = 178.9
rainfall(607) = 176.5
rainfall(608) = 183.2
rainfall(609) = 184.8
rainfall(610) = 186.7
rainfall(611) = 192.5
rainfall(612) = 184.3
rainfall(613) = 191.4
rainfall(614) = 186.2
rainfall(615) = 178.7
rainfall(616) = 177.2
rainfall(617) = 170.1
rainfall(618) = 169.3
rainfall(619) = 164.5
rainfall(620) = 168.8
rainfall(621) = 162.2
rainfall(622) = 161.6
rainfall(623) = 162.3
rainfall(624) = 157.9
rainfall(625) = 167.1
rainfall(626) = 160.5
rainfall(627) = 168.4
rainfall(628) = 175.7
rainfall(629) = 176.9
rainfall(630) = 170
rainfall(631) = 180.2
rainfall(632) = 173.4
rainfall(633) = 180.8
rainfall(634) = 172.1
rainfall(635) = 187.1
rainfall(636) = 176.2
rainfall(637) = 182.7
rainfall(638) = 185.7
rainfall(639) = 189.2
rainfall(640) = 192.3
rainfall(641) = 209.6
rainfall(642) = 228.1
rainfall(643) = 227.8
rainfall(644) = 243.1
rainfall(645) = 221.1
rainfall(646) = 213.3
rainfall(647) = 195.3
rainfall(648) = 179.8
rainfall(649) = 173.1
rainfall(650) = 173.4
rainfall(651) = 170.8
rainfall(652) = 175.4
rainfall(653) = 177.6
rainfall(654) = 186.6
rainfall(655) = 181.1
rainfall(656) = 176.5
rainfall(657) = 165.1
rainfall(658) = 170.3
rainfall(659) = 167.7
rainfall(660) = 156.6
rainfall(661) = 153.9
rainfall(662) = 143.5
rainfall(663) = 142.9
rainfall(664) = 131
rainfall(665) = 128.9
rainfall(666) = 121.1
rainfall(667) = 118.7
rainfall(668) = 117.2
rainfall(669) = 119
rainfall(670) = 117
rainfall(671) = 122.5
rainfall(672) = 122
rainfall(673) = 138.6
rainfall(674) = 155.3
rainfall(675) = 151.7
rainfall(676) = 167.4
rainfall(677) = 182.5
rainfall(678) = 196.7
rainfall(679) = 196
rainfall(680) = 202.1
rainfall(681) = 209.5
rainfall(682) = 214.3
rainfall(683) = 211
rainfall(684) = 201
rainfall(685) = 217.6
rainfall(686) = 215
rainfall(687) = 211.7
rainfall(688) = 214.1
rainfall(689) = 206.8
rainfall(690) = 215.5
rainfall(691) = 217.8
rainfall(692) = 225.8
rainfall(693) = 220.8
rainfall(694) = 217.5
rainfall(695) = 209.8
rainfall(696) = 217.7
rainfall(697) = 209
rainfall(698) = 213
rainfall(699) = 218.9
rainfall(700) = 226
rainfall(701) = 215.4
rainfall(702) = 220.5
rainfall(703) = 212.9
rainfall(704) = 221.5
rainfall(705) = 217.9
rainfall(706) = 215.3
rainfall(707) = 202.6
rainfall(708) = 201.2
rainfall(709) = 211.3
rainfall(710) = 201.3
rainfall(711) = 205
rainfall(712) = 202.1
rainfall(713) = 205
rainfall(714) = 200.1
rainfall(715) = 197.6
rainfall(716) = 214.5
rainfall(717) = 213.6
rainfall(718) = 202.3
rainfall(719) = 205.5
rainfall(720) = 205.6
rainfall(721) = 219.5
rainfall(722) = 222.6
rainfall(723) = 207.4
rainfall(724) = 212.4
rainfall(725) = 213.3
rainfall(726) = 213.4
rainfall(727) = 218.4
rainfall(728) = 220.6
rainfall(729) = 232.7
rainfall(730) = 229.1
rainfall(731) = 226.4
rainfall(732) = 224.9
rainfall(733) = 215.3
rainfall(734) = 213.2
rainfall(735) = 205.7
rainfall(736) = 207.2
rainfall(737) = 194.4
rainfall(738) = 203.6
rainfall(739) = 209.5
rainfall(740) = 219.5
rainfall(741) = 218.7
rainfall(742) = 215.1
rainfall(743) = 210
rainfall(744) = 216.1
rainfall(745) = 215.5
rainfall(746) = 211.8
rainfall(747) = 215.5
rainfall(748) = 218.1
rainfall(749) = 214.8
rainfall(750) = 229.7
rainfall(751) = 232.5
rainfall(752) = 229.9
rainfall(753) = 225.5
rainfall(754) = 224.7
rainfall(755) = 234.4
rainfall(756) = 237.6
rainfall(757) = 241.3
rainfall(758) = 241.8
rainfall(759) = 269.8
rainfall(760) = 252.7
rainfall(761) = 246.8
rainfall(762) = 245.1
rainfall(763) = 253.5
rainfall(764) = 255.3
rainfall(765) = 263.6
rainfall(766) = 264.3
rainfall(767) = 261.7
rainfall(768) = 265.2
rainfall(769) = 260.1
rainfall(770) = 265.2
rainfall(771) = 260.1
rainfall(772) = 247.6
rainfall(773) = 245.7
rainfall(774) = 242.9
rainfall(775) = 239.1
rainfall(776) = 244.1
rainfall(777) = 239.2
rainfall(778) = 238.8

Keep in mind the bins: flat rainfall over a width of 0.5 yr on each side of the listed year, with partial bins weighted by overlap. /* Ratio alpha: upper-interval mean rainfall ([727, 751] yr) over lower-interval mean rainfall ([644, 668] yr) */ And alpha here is 1.30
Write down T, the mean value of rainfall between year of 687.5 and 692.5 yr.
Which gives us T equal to 216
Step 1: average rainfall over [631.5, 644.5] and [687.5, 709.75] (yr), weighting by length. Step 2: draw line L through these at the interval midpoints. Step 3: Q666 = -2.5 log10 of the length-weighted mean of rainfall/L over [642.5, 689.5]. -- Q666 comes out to 0.18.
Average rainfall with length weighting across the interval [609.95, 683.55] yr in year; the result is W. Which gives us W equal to 173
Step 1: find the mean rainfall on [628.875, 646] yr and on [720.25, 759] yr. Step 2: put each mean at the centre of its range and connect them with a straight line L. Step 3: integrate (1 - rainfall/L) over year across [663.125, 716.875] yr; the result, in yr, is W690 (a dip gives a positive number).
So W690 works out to 4.5 yr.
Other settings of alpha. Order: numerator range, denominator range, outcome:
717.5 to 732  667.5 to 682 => 1.36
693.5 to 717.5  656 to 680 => 1.42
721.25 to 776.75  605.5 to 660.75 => 1.28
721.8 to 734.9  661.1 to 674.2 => 1.69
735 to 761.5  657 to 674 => 1.63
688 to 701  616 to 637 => 1.27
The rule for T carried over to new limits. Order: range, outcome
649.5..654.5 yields 177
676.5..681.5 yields 197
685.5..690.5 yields 213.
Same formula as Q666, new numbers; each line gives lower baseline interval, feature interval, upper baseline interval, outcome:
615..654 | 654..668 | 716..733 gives 0.26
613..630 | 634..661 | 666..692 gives -0.09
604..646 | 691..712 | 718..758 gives -0.04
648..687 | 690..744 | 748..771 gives -0.03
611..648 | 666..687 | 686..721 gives 0.20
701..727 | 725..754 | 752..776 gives 0.06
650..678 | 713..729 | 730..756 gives -0.06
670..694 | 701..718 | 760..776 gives 0.01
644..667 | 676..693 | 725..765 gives -0.11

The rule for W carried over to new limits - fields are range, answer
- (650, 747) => 195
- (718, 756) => 217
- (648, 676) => 151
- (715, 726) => 211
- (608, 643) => 179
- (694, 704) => 216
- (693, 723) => 211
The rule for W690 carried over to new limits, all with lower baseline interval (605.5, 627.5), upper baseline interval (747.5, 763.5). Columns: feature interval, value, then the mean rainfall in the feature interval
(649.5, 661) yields 1.19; 172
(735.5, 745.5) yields 0.85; 211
